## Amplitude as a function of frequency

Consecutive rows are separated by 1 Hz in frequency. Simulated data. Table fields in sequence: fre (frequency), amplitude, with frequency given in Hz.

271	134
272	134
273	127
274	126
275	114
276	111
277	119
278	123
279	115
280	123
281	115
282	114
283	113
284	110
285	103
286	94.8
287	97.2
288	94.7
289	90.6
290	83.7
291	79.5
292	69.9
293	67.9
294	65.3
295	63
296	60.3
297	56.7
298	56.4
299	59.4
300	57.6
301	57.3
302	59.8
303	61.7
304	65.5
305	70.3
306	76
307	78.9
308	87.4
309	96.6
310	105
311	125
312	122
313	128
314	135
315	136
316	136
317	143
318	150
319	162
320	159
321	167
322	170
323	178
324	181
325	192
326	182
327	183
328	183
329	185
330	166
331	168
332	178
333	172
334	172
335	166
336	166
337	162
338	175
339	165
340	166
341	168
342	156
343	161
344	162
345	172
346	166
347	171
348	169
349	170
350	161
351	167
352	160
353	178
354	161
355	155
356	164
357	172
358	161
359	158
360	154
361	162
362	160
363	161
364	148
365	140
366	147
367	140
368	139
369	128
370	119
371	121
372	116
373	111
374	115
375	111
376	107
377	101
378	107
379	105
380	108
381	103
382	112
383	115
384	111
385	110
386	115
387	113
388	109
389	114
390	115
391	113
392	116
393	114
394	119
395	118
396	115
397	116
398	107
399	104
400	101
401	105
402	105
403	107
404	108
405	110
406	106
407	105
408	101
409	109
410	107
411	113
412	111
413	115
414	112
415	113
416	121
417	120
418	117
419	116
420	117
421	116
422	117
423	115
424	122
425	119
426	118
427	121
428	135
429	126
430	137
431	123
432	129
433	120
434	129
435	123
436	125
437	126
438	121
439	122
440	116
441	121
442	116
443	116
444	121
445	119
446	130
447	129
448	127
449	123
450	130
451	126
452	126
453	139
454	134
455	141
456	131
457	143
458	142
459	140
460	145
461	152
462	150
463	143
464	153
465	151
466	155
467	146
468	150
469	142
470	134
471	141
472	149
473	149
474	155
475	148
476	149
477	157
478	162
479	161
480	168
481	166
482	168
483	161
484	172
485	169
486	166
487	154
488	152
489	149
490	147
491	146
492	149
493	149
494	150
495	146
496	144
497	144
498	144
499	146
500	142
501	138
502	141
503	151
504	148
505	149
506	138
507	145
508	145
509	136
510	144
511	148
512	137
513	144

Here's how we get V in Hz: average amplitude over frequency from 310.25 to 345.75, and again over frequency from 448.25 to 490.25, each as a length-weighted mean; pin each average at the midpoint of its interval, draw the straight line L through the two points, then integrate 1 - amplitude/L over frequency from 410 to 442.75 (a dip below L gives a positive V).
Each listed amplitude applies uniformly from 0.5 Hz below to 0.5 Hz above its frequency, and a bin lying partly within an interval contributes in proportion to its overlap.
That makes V 7.0 Hz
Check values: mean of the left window 162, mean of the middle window 120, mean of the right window 148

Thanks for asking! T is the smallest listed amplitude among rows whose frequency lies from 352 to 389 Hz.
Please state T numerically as 101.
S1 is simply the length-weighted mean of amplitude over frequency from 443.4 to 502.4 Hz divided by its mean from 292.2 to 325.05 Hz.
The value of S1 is 1.38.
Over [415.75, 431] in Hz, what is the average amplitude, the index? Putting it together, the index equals 121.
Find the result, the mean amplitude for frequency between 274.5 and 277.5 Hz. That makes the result 115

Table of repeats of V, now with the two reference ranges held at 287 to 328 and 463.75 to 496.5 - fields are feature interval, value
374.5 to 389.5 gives 2.2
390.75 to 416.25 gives 4.4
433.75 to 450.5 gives 2.4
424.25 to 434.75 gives 1.1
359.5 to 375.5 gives -1.5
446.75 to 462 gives 1.1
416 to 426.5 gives 1.5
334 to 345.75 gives -4.9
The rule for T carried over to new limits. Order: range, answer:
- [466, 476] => 134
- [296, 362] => 56.4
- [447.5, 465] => 123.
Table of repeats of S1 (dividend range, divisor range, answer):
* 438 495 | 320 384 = 0.94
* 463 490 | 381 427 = 1.37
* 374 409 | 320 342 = 0.63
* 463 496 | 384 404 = 1.38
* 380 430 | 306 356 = 0.72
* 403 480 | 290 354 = 0.97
